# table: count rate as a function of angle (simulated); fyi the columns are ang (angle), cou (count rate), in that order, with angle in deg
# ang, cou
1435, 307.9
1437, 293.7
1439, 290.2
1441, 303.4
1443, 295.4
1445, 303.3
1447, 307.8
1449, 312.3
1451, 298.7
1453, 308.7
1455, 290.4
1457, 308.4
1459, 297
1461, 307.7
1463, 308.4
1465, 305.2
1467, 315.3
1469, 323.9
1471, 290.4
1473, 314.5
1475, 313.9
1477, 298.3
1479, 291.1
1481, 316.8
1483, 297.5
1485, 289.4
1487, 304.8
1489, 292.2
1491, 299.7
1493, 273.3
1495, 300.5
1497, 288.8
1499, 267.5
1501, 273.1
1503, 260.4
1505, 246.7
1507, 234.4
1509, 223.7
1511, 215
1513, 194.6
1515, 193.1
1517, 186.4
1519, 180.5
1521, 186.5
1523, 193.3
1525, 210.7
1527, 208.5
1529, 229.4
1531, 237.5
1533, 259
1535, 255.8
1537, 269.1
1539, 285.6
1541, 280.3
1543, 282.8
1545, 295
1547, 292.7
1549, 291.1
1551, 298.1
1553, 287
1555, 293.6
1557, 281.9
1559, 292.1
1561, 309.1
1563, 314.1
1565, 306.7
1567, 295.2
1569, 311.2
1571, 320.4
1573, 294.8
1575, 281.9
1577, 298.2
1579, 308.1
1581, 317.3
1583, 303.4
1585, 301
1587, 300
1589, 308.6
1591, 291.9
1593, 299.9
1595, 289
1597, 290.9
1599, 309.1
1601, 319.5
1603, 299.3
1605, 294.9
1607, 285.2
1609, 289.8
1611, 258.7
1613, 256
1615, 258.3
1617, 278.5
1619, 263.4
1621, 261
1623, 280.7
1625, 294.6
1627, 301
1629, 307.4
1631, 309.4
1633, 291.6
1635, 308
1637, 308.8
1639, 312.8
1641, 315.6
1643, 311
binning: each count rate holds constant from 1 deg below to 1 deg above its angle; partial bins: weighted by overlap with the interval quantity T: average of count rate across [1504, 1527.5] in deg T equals 206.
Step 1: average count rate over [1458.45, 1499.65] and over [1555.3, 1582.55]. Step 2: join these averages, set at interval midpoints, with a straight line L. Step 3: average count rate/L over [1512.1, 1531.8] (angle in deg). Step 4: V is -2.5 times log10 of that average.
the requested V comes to 0.43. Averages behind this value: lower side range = 300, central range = 202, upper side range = 302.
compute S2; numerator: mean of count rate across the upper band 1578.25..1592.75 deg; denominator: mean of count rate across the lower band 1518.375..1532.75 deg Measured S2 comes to 1.45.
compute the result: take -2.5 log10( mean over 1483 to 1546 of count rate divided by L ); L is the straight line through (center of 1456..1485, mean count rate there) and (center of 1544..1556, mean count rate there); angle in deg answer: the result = 0.19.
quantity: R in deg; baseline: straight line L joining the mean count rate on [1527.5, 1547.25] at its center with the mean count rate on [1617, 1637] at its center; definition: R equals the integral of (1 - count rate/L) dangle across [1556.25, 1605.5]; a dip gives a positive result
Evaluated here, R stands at -4.1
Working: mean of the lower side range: 266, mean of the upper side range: 291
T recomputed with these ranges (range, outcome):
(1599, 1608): 301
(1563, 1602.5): 303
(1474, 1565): 265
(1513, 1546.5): 234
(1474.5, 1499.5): 295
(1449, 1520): 278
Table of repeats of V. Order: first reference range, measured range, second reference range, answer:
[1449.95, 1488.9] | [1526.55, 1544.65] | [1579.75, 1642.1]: 0.155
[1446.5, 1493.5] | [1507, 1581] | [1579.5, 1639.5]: 0.133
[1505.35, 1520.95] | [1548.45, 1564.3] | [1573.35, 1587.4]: -0.114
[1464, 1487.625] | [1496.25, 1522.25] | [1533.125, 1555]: 0.288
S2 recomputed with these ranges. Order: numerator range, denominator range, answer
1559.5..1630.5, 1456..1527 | 1.10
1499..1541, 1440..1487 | 0.75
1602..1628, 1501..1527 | 1.31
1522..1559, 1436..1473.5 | 0.87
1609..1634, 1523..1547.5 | 1.10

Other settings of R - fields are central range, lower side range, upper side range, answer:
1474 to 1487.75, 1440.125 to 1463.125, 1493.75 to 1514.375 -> -1.4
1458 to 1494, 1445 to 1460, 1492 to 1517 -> -3.3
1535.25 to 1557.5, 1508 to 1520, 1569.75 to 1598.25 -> -3.7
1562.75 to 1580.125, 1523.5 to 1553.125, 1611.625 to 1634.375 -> -2.1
